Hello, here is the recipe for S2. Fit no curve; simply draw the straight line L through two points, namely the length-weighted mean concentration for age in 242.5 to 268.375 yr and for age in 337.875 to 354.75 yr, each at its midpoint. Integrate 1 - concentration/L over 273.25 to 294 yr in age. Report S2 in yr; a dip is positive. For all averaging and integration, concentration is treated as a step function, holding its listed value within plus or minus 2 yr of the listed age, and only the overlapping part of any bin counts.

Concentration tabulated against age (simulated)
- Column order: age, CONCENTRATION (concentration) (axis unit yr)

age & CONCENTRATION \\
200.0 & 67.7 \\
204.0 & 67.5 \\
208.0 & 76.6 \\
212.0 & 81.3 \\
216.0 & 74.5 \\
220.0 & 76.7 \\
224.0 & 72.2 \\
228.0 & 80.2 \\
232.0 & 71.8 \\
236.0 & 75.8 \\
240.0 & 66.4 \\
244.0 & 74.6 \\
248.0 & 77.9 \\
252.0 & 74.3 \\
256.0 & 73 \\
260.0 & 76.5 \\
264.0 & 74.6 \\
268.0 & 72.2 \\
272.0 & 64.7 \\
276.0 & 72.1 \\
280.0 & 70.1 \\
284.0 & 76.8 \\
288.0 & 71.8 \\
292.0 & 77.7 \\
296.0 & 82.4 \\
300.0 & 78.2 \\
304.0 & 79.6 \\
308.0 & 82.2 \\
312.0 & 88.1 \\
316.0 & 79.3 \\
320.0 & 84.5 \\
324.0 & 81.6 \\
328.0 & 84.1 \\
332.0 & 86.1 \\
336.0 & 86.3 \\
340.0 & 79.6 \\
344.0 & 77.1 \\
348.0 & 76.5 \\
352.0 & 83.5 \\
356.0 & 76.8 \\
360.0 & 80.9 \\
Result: 0.8 yr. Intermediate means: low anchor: 74.9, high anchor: 79.1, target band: 73.4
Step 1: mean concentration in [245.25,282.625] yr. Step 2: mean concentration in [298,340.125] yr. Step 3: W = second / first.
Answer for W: 1.1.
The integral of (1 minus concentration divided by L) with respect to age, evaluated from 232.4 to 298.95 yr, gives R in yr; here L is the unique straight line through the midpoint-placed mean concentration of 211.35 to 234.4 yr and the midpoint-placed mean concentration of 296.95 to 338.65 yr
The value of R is 4.4 yr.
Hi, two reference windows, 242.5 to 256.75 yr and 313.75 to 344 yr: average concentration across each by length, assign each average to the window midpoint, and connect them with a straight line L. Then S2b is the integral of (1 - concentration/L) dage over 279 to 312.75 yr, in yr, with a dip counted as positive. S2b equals 0.49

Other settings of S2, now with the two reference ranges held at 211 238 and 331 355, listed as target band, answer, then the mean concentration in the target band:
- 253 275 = 1.5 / 72.3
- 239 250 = 0.5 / 73.6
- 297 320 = -0.6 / 81.8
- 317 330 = -0.5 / 83.1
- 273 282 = 0.9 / 70.4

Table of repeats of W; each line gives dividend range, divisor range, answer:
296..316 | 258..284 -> 1.13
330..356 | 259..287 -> 1.12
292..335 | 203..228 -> 1.09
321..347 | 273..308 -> 1.08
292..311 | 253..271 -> 1.10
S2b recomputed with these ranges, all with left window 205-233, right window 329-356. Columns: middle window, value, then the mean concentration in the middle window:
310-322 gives -0.57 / 84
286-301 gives 0.33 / 77.5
